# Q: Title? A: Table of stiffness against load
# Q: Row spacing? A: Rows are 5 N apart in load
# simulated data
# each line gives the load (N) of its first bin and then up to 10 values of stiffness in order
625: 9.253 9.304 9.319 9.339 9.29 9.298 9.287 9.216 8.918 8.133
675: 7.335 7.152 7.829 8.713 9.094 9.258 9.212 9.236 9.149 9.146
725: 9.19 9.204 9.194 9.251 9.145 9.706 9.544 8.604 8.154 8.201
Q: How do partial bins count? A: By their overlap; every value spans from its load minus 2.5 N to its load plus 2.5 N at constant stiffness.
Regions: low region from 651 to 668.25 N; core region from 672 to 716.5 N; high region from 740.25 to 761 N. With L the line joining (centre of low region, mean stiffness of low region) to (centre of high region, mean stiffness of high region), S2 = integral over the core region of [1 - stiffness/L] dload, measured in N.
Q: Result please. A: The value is 3.14 N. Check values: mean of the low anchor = 9.11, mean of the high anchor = 9.3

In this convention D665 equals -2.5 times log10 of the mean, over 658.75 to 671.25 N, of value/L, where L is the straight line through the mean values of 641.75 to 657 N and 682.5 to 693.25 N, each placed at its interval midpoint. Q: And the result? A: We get 0.02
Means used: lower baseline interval 9.29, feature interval 8.77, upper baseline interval 8.33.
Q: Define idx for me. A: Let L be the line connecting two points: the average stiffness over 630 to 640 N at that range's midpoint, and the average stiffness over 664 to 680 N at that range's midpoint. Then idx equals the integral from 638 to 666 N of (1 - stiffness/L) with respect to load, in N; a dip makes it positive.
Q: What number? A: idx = -1.9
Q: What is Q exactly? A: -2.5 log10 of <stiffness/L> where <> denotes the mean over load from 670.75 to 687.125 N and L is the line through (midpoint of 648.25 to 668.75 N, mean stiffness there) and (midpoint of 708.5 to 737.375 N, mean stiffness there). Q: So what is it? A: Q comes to 0.21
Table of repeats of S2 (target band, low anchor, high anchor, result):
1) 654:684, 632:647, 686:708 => 2.90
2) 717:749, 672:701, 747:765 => -1.46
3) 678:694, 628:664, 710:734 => 2.07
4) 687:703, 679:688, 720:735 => -1.92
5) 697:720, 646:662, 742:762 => 0.16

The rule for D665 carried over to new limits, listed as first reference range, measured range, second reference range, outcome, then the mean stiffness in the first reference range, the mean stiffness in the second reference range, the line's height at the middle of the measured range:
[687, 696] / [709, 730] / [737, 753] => -0.01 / 8.81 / 9.37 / 9.1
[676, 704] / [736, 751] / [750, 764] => -0.04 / 8.39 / 9.09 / 8.95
